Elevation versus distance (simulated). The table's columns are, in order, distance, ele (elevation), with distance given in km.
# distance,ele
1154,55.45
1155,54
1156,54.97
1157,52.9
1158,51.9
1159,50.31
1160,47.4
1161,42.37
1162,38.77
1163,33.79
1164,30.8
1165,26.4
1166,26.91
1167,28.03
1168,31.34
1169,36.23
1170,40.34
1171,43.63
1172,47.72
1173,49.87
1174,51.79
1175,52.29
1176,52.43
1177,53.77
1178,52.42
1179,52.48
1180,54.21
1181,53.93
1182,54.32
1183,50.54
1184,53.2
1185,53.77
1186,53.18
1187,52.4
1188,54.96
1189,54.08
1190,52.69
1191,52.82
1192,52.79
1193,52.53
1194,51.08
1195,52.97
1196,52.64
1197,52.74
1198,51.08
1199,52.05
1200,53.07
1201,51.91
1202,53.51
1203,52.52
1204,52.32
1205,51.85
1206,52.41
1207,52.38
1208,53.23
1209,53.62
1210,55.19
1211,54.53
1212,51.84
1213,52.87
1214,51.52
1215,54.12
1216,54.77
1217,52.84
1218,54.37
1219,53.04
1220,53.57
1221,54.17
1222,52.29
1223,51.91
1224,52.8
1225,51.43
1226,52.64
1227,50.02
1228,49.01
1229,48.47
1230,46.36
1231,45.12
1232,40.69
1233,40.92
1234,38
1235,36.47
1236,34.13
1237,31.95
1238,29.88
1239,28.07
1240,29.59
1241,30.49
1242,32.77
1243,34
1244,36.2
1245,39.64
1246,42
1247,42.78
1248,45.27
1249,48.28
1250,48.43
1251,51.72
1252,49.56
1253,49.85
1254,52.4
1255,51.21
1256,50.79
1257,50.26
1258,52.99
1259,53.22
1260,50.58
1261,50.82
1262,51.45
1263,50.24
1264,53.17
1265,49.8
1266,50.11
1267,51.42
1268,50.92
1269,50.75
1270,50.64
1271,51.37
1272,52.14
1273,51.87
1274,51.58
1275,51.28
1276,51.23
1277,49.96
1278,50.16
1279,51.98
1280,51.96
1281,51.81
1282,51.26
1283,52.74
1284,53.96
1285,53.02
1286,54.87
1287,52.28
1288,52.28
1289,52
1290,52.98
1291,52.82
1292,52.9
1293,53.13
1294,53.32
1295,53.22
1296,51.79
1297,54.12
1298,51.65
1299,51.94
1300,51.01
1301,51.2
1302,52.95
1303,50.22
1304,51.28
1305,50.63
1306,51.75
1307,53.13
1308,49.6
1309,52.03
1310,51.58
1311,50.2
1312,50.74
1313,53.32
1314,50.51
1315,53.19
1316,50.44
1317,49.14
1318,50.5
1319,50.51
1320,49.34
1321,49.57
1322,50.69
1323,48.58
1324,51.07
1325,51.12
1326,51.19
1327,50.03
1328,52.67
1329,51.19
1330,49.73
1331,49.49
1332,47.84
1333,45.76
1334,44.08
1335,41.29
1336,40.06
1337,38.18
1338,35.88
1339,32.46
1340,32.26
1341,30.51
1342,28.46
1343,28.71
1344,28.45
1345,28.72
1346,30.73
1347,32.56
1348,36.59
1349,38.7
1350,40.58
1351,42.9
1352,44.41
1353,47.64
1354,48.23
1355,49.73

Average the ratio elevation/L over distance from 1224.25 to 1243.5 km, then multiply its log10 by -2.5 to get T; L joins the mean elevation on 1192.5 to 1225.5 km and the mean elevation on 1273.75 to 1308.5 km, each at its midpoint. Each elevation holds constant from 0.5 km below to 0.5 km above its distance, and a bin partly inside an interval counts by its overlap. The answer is 0.31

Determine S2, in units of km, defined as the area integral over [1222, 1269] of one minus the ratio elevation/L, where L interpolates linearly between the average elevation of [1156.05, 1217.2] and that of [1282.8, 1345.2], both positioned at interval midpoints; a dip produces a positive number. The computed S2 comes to 3.34 km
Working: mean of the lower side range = 49.3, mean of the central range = 45.3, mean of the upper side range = 48.2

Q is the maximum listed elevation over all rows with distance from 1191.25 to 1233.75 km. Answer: 55.19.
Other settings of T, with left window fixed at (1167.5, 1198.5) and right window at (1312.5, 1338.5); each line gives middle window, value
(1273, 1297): -0.07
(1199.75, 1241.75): 0.05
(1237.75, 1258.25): 0.16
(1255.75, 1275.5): -0.04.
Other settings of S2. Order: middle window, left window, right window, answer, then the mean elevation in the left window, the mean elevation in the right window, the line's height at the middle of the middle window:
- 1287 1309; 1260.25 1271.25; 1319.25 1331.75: -0.6 km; 51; 50.3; 50.6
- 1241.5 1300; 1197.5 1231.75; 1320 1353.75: -3.6 km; 52.1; 41.7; 47.3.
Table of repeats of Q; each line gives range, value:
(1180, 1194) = 54.96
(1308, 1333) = 53.32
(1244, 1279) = 53.22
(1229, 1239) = 48.47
